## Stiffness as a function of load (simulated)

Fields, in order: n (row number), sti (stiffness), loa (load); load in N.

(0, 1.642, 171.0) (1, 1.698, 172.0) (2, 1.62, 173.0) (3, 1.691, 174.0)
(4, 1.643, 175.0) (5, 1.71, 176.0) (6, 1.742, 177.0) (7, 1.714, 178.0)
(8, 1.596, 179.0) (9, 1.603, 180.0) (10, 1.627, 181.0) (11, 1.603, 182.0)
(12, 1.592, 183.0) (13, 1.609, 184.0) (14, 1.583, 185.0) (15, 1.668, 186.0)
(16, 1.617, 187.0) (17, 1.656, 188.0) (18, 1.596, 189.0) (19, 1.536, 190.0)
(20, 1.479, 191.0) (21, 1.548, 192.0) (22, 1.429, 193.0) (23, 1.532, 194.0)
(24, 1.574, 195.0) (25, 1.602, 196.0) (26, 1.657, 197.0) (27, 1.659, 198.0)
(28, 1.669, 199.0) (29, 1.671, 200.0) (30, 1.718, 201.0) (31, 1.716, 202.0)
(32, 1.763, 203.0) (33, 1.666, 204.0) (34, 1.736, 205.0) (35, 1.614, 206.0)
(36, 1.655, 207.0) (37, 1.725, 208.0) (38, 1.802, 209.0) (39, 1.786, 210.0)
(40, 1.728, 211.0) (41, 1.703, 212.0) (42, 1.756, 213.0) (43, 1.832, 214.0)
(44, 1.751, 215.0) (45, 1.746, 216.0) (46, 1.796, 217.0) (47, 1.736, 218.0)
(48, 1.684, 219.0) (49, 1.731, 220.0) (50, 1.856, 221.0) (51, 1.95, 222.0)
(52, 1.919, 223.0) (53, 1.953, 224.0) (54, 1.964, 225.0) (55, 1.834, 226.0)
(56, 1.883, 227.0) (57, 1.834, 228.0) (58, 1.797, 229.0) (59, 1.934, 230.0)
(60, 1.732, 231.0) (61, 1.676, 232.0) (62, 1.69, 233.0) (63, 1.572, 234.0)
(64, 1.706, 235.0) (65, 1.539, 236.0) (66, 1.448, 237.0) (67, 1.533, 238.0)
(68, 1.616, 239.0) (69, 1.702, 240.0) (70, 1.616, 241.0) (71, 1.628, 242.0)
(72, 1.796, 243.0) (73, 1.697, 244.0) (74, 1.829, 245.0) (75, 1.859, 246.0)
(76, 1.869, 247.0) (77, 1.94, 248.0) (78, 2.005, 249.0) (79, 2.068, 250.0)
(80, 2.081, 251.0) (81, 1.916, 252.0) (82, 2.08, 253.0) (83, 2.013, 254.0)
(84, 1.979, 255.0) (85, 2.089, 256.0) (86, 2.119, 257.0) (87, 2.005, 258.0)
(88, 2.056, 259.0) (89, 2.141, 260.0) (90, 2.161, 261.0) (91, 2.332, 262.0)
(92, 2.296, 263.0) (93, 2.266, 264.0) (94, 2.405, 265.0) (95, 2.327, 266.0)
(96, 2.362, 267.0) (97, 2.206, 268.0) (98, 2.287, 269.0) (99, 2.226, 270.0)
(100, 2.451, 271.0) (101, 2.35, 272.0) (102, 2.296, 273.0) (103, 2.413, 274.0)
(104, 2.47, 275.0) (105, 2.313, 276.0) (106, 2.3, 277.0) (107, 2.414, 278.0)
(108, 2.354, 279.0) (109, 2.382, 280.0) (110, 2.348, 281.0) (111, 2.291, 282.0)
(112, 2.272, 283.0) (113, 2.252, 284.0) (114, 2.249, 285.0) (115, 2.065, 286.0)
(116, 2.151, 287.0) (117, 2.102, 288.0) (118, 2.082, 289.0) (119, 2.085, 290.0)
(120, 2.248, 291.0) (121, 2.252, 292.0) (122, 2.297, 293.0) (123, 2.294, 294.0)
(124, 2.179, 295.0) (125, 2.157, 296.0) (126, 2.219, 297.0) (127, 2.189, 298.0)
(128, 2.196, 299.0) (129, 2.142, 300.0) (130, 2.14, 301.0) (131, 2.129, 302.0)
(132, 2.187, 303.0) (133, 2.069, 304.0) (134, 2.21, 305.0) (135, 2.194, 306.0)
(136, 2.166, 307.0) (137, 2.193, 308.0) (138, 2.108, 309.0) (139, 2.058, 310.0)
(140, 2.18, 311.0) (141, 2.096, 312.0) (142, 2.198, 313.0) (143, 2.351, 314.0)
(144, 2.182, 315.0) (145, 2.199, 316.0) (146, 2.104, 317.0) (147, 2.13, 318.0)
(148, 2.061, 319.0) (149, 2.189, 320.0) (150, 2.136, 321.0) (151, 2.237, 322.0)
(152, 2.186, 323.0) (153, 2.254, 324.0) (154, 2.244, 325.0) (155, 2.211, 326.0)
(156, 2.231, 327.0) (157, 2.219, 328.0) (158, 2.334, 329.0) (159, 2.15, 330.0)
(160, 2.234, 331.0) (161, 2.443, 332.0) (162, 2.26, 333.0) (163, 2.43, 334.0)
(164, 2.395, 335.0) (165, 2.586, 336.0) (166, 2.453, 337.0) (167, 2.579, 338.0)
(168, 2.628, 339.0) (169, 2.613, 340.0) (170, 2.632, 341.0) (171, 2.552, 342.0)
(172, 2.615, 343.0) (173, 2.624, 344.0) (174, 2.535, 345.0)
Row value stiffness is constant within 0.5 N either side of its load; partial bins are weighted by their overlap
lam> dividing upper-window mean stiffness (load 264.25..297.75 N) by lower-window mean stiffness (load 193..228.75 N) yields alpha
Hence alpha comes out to 1.30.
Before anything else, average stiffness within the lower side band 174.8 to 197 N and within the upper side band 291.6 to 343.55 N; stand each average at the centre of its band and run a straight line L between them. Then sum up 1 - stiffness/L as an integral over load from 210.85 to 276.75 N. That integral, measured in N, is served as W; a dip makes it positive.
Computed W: -1.8 N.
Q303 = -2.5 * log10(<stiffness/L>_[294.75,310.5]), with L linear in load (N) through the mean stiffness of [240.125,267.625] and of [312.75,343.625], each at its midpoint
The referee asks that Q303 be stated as 0.03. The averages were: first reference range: 2.03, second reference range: 2.33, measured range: 2.16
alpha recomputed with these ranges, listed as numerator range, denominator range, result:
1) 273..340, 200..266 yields 1.22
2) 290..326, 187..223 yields 1.29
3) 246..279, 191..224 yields 1.28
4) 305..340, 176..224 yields 1.34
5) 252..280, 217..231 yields 1.22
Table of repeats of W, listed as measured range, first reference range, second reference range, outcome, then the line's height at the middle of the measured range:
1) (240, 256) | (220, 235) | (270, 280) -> 1.3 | 2.06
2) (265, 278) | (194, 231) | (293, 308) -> -1.9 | 2.04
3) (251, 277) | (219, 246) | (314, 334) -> -4.2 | 1.91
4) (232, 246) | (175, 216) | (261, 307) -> 2.1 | 1.95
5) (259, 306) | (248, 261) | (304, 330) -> -3.2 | 2.11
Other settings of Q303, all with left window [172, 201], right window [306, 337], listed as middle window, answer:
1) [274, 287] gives -0.132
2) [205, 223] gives -0.010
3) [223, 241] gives 0.055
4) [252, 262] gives -0.075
